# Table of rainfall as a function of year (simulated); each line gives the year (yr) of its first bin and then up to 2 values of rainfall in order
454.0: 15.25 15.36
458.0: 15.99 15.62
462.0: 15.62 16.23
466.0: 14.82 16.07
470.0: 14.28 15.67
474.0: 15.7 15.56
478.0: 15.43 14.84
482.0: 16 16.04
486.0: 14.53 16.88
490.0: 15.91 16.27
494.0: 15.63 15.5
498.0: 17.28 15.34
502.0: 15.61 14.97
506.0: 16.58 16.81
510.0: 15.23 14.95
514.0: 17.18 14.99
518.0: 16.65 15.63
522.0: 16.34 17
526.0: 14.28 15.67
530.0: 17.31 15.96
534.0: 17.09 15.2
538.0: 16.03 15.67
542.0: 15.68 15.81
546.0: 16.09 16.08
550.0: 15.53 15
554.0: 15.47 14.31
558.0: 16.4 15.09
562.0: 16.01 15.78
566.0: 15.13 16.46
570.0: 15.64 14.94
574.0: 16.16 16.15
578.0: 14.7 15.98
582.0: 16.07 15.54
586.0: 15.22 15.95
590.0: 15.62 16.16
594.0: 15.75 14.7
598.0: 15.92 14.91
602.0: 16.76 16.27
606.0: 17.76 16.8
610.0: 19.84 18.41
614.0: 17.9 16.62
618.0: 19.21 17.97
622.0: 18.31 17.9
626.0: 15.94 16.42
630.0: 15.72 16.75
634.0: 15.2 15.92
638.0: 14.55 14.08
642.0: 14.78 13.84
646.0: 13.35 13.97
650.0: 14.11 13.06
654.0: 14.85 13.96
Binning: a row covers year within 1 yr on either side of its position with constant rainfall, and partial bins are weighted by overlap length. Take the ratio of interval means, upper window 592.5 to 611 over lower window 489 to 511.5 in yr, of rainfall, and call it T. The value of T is 1.04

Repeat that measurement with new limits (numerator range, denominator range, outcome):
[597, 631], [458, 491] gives 1.10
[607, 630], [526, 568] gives 1.12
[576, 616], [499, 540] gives 1.02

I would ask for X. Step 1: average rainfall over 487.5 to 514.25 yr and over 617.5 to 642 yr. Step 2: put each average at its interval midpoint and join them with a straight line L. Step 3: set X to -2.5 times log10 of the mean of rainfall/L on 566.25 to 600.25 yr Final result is 0.04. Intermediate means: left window 16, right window 16.4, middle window 15.6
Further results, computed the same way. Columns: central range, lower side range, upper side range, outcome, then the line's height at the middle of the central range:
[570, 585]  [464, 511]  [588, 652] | 0.02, 16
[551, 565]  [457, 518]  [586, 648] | 0.04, 16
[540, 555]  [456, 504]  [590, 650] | 0.02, 15.9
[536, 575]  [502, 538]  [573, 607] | 0.02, 15.9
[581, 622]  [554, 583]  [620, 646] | -0.07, 15.7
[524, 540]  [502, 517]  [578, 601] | -0.02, 15.7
